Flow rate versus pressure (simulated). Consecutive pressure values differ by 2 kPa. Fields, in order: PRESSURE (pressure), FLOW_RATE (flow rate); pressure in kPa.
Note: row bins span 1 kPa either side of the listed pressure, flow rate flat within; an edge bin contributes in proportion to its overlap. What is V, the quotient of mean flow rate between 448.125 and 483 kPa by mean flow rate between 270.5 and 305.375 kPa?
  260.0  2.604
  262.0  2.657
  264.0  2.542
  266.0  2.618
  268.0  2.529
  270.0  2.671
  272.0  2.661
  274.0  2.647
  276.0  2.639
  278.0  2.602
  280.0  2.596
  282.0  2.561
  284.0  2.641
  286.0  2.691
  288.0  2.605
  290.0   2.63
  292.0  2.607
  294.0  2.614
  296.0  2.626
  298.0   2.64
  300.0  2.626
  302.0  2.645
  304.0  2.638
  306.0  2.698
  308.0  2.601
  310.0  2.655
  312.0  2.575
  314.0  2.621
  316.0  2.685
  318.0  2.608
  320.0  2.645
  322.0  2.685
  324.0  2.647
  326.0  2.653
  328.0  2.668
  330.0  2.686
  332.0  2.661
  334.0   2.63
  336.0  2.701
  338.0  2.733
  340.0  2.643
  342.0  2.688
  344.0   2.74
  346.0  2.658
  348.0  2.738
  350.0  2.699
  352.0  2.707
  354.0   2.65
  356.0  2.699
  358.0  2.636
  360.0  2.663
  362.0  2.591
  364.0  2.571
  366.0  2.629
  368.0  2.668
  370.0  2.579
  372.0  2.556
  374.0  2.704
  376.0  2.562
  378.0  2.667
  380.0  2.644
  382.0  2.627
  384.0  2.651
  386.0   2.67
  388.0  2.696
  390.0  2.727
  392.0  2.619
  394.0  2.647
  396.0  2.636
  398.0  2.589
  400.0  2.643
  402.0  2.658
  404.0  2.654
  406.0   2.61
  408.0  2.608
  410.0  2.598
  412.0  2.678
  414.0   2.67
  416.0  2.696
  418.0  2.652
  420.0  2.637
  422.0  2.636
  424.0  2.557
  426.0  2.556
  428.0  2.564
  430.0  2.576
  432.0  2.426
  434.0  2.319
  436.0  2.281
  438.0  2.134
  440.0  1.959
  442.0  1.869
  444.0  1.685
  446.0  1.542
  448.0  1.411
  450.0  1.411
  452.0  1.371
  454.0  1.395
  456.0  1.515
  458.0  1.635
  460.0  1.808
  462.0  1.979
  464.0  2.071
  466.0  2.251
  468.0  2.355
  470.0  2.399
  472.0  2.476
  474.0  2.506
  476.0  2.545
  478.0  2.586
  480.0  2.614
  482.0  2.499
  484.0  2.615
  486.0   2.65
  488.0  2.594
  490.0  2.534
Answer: 0.79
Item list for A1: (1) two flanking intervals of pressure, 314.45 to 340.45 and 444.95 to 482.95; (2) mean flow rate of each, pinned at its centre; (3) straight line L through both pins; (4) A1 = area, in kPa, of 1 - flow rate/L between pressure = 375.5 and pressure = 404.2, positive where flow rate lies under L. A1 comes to -3.4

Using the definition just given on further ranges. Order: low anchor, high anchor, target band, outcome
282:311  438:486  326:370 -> -3.9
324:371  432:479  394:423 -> -4.6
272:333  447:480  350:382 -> -3.4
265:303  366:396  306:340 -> -0.3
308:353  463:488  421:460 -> 8.3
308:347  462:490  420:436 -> 0.1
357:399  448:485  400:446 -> -1.4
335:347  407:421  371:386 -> 0.2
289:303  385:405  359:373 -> 0.2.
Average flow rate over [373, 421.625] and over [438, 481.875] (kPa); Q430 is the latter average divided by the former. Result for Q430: 0.75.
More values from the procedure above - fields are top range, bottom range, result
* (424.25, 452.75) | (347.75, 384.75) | 0.77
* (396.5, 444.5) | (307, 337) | 0.94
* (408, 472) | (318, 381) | 0.81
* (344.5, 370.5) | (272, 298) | 1.01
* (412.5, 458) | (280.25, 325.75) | 0.81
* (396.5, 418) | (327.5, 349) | 0.98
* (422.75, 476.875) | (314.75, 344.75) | 0.77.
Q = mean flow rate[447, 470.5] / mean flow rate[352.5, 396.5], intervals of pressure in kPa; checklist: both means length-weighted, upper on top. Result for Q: 0.68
